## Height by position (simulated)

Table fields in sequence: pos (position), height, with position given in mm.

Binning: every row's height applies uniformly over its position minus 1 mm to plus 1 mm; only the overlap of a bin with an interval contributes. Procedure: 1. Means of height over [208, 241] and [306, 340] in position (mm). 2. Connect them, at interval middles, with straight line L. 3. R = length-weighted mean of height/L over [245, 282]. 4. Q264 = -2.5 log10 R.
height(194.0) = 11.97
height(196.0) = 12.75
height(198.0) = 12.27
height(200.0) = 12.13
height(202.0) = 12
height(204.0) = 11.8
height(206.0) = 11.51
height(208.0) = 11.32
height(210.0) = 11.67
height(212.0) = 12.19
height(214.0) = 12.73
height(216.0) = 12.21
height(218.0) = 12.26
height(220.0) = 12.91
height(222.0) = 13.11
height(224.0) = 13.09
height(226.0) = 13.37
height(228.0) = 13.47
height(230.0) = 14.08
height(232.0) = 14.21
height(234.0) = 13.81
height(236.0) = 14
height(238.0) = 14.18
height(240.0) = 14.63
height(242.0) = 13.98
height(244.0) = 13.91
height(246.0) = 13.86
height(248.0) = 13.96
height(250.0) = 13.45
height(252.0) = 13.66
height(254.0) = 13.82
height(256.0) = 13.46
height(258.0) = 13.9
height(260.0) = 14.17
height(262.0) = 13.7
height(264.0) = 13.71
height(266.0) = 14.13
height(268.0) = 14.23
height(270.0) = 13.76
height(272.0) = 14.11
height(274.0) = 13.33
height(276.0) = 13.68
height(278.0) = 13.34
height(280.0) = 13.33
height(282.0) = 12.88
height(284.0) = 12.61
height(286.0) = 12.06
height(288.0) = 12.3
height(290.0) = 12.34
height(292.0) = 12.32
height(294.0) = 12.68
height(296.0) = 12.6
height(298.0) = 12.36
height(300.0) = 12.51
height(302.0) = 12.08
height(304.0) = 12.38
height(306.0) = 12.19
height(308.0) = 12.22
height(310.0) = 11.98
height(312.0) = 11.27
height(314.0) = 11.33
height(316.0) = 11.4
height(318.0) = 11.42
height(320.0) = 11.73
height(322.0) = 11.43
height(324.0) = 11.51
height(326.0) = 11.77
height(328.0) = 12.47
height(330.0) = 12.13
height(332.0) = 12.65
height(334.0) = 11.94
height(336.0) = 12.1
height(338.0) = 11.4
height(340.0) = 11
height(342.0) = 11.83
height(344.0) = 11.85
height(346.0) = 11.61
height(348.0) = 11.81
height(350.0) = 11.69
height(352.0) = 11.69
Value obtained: -0.09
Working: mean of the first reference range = 13.2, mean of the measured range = 13.7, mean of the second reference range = 11.8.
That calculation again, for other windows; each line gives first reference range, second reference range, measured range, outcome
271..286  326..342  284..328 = 0.05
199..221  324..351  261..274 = -0.16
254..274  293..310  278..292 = 0.03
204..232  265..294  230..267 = -0.08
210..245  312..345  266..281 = -0.09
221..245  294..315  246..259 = -0.03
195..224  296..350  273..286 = -0.09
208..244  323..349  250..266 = -0.08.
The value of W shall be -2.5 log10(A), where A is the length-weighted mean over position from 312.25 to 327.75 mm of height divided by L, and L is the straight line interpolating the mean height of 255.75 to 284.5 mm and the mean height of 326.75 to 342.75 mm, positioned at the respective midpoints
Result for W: 0.07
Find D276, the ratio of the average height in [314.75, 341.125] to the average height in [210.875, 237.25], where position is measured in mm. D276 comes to 0.9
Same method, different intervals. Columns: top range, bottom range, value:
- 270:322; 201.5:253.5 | 0.95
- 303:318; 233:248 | 0.84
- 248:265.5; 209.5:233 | 1.06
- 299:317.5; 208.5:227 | 0.95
